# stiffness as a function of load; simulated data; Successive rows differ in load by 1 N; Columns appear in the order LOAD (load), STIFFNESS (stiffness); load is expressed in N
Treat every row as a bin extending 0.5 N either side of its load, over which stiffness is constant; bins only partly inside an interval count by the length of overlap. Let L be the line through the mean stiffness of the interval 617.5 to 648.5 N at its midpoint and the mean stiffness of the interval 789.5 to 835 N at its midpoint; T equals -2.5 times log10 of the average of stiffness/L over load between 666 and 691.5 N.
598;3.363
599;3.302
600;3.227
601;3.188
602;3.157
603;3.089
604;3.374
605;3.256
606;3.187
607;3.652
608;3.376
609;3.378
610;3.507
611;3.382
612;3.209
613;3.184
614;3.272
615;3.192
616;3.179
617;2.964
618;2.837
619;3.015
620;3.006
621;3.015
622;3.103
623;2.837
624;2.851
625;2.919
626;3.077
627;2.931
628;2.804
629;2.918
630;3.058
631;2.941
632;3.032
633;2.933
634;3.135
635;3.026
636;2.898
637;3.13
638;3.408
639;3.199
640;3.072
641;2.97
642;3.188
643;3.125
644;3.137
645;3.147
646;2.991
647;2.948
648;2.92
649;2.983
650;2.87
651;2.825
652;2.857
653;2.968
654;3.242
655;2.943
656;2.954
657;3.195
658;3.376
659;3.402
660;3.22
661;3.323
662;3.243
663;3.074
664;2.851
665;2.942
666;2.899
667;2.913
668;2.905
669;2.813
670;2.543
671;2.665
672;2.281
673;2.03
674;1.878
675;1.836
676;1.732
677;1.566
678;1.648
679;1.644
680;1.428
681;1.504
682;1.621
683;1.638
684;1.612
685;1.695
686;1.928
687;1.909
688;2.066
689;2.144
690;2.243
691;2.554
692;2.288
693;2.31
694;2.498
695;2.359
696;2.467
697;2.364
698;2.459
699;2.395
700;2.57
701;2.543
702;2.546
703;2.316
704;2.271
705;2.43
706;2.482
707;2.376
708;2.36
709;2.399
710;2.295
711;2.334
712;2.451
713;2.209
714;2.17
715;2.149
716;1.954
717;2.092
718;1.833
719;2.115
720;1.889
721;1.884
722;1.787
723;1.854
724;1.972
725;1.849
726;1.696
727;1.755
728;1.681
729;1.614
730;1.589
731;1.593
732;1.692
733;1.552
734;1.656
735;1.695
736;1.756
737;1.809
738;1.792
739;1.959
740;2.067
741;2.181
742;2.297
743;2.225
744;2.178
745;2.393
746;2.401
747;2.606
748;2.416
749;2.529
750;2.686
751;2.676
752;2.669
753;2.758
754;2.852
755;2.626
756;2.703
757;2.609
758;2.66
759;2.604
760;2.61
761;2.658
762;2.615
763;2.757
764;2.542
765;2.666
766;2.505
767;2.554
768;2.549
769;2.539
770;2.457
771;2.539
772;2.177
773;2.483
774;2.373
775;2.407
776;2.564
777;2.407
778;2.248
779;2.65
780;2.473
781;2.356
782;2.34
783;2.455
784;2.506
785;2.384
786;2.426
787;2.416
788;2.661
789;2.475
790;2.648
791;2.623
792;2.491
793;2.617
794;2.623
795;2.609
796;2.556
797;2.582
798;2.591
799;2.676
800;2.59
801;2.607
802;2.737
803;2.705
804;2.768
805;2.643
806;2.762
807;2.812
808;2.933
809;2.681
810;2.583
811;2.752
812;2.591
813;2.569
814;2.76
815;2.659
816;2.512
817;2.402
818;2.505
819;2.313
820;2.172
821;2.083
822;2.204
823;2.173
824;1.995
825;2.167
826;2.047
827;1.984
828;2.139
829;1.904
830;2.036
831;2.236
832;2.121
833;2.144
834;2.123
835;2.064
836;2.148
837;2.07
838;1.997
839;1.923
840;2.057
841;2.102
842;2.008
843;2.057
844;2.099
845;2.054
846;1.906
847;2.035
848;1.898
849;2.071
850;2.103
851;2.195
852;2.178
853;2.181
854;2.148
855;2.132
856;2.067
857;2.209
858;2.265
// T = 0.37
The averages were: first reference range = 3.02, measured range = 2.05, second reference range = 2.45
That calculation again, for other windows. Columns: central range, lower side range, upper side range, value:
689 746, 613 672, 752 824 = 0.297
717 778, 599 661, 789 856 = 0.170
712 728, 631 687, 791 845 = 0.292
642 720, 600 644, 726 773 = 0.119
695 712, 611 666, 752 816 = 0.179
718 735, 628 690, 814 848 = 0.361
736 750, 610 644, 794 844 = 0.188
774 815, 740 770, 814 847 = -0.110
